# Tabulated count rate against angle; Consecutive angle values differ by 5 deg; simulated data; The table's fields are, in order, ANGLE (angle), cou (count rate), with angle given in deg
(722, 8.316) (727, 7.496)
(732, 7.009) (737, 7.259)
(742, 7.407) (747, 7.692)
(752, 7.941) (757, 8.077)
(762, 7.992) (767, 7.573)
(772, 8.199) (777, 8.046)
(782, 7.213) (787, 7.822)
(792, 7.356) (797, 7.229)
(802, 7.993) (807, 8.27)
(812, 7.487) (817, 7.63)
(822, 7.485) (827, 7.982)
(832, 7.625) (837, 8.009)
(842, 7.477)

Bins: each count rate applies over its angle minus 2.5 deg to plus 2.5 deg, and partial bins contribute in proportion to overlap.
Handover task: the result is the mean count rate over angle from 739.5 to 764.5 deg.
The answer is 7.82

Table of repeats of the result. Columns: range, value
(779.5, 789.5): 7.52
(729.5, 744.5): 7.22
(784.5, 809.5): 7.73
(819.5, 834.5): 7.7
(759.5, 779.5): 7.95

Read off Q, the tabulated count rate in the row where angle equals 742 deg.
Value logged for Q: 7.407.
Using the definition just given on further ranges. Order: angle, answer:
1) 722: 8.316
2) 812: 7.487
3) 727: 7.496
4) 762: 7.992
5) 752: 7.941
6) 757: 8.077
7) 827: 7.982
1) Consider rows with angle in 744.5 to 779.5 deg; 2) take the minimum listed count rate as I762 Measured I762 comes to 7.573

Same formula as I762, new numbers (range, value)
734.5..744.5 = 7.259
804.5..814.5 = 7.487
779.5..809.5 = 7.213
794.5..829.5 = 7.229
